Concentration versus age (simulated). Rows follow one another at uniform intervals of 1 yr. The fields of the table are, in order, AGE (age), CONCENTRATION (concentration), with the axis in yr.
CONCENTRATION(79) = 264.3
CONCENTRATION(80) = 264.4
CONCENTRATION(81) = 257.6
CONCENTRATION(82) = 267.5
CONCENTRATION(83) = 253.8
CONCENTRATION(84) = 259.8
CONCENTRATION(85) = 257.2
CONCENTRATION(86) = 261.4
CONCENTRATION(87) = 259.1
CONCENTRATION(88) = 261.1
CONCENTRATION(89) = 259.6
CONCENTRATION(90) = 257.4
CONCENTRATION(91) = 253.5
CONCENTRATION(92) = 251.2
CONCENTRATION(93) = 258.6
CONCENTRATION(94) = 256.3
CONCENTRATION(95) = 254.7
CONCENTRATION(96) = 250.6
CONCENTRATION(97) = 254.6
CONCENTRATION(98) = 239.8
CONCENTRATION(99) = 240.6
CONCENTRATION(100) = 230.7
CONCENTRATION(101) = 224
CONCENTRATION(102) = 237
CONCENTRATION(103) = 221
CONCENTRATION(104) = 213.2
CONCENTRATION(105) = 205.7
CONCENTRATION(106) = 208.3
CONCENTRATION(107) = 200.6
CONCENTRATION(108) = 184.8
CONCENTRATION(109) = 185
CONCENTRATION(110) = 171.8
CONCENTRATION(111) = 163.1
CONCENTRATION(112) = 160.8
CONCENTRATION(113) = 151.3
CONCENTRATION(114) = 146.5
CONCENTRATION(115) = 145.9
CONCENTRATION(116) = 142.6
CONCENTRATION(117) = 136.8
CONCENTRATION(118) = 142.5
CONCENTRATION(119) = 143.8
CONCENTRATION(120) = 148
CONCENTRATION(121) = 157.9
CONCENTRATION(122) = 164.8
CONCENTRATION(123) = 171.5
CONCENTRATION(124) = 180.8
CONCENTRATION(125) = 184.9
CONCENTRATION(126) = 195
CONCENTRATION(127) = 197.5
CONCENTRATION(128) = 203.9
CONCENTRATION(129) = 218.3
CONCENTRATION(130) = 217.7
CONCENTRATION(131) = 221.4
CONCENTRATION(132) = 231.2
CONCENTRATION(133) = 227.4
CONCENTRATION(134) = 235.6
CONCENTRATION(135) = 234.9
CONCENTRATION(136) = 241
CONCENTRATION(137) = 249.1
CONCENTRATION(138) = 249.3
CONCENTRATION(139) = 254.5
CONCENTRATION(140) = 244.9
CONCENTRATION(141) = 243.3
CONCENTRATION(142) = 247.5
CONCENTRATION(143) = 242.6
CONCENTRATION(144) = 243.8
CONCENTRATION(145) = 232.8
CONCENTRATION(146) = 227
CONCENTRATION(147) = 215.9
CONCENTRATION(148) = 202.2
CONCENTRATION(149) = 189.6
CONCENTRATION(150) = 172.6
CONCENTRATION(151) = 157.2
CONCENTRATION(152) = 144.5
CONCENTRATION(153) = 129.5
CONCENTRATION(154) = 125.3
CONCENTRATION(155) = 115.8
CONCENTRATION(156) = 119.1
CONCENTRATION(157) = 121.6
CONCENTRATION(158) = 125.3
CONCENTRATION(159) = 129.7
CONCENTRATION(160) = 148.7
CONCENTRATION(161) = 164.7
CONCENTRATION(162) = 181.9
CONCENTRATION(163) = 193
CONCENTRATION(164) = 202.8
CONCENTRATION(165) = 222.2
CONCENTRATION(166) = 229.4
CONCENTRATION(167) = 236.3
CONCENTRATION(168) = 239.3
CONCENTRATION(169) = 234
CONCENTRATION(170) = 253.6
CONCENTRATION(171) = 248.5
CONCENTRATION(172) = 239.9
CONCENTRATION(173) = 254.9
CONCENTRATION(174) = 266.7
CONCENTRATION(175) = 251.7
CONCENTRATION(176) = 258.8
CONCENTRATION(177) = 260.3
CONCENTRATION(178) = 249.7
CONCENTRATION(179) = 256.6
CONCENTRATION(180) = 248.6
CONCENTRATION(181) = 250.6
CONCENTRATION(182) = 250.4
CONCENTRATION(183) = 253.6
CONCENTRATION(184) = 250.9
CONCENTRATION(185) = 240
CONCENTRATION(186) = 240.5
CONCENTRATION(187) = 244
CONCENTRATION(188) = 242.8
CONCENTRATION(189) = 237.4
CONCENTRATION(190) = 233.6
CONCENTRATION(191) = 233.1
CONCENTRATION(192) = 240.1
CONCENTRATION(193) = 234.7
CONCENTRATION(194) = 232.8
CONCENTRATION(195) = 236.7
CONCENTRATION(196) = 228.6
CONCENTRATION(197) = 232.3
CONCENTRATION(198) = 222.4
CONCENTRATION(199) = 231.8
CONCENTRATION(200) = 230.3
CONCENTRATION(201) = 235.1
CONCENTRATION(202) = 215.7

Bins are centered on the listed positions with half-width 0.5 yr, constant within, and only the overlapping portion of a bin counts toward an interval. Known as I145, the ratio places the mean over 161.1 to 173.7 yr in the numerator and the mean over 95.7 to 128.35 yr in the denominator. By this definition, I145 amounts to 1.21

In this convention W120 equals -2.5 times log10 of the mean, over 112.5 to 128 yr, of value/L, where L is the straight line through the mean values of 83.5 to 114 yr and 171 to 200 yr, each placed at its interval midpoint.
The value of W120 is 0.38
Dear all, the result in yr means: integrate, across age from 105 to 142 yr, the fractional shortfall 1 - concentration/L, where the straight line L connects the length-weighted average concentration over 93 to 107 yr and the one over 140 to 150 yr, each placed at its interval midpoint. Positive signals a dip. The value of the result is 5.6 yr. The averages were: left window 233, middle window 194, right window 225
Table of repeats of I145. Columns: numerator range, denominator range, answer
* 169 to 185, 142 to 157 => 1.40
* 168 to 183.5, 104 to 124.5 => 1.51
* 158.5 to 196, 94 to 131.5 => 1.20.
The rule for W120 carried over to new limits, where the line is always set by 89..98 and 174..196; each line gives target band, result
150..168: 0.45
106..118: 0.47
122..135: 0.21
